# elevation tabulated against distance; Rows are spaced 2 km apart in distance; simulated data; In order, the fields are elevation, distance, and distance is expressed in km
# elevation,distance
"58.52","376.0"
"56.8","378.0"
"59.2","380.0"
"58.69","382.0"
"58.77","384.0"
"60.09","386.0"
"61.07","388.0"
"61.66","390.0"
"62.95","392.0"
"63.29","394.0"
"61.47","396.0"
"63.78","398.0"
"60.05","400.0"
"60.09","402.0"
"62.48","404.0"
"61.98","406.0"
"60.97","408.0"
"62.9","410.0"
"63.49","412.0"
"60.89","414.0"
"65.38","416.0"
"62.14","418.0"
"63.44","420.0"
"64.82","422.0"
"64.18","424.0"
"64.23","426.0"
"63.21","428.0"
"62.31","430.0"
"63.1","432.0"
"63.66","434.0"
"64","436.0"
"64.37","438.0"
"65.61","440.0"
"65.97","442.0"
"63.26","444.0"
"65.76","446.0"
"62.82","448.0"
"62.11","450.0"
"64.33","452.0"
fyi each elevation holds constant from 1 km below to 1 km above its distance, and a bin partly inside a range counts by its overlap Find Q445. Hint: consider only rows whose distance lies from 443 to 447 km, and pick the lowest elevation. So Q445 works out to 63.26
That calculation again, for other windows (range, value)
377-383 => 56.8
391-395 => 62.95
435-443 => 64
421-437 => 62.31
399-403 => 60.05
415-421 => 62.14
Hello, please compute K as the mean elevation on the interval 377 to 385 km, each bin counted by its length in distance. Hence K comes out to 58.4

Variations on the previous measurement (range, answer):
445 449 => 64.3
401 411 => 61.7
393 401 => 62.1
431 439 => 63.8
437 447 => 65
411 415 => 62.2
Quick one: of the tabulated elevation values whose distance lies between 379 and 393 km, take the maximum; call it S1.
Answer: 62.95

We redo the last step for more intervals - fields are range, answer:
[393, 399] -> 63.78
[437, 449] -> 65.97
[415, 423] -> 65.38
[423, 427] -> 64.23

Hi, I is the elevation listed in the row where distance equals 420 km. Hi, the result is 63.44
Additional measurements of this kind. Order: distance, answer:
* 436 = 64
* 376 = 58.52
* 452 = 64.33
